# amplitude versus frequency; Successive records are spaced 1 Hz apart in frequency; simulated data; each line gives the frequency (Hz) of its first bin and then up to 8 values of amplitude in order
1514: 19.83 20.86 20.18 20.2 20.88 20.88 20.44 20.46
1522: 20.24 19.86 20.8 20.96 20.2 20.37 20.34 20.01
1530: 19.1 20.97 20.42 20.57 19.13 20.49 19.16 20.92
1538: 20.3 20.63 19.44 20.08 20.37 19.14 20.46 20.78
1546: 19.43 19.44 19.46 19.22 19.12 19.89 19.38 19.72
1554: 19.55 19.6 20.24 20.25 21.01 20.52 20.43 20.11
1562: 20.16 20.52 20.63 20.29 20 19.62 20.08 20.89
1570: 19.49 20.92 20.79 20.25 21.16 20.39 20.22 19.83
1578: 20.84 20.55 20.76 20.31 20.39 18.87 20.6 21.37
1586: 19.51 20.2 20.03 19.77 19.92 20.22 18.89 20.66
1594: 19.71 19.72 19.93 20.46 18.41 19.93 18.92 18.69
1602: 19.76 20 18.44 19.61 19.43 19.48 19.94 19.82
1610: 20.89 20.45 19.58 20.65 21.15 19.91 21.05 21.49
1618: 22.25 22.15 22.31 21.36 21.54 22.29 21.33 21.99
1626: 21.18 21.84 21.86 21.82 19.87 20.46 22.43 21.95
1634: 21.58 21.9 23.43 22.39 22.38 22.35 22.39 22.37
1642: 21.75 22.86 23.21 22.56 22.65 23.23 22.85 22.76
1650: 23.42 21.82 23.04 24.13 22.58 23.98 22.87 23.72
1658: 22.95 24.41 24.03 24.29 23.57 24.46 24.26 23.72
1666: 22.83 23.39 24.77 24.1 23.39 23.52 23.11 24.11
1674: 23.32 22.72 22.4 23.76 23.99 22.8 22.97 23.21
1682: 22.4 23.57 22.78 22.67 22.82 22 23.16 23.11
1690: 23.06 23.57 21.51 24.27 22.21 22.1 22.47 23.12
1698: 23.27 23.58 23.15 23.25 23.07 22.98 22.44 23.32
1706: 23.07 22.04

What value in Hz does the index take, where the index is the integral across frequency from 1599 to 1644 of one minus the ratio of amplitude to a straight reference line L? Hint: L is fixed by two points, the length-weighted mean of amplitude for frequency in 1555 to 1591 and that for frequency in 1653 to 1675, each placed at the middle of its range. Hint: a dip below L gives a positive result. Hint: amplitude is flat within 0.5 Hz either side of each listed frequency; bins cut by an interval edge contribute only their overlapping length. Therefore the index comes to 2.0 Hz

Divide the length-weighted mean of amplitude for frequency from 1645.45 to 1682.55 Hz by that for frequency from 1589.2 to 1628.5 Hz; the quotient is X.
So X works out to 1.1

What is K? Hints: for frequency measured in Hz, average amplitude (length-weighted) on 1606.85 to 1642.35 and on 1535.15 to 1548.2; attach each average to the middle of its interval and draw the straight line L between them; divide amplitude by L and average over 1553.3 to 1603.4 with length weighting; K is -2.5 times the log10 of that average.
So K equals 0.03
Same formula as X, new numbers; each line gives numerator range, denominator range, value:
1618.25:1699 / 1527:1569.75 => 1.14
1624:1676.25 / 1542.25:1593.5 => 1.14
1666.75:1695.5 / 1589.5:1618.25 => 1.16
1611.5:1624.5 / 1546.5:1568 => 1.07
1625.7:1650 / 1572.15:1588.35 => 1.09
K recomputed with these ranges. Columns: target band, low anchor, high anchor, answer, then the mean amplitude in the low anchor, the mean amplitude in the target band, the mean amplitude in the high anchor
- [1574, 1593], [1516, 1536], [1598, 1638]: 0.025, 20.3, 20.2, 20.9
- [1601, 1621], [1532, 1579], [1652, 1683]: 0.071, 20.1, 20.4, 23.5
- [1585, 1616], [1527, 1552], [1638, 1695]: 0.086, 19.9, 19.8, 23.2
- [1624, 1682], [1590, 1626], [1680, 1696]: -0.056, 20.4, 22.9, 22.8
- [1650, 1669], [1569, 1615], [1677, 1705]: -0.075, 20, 23.6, 23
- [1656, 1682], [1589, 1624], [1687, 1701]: -0.066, 20.3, 23.6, 22.9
